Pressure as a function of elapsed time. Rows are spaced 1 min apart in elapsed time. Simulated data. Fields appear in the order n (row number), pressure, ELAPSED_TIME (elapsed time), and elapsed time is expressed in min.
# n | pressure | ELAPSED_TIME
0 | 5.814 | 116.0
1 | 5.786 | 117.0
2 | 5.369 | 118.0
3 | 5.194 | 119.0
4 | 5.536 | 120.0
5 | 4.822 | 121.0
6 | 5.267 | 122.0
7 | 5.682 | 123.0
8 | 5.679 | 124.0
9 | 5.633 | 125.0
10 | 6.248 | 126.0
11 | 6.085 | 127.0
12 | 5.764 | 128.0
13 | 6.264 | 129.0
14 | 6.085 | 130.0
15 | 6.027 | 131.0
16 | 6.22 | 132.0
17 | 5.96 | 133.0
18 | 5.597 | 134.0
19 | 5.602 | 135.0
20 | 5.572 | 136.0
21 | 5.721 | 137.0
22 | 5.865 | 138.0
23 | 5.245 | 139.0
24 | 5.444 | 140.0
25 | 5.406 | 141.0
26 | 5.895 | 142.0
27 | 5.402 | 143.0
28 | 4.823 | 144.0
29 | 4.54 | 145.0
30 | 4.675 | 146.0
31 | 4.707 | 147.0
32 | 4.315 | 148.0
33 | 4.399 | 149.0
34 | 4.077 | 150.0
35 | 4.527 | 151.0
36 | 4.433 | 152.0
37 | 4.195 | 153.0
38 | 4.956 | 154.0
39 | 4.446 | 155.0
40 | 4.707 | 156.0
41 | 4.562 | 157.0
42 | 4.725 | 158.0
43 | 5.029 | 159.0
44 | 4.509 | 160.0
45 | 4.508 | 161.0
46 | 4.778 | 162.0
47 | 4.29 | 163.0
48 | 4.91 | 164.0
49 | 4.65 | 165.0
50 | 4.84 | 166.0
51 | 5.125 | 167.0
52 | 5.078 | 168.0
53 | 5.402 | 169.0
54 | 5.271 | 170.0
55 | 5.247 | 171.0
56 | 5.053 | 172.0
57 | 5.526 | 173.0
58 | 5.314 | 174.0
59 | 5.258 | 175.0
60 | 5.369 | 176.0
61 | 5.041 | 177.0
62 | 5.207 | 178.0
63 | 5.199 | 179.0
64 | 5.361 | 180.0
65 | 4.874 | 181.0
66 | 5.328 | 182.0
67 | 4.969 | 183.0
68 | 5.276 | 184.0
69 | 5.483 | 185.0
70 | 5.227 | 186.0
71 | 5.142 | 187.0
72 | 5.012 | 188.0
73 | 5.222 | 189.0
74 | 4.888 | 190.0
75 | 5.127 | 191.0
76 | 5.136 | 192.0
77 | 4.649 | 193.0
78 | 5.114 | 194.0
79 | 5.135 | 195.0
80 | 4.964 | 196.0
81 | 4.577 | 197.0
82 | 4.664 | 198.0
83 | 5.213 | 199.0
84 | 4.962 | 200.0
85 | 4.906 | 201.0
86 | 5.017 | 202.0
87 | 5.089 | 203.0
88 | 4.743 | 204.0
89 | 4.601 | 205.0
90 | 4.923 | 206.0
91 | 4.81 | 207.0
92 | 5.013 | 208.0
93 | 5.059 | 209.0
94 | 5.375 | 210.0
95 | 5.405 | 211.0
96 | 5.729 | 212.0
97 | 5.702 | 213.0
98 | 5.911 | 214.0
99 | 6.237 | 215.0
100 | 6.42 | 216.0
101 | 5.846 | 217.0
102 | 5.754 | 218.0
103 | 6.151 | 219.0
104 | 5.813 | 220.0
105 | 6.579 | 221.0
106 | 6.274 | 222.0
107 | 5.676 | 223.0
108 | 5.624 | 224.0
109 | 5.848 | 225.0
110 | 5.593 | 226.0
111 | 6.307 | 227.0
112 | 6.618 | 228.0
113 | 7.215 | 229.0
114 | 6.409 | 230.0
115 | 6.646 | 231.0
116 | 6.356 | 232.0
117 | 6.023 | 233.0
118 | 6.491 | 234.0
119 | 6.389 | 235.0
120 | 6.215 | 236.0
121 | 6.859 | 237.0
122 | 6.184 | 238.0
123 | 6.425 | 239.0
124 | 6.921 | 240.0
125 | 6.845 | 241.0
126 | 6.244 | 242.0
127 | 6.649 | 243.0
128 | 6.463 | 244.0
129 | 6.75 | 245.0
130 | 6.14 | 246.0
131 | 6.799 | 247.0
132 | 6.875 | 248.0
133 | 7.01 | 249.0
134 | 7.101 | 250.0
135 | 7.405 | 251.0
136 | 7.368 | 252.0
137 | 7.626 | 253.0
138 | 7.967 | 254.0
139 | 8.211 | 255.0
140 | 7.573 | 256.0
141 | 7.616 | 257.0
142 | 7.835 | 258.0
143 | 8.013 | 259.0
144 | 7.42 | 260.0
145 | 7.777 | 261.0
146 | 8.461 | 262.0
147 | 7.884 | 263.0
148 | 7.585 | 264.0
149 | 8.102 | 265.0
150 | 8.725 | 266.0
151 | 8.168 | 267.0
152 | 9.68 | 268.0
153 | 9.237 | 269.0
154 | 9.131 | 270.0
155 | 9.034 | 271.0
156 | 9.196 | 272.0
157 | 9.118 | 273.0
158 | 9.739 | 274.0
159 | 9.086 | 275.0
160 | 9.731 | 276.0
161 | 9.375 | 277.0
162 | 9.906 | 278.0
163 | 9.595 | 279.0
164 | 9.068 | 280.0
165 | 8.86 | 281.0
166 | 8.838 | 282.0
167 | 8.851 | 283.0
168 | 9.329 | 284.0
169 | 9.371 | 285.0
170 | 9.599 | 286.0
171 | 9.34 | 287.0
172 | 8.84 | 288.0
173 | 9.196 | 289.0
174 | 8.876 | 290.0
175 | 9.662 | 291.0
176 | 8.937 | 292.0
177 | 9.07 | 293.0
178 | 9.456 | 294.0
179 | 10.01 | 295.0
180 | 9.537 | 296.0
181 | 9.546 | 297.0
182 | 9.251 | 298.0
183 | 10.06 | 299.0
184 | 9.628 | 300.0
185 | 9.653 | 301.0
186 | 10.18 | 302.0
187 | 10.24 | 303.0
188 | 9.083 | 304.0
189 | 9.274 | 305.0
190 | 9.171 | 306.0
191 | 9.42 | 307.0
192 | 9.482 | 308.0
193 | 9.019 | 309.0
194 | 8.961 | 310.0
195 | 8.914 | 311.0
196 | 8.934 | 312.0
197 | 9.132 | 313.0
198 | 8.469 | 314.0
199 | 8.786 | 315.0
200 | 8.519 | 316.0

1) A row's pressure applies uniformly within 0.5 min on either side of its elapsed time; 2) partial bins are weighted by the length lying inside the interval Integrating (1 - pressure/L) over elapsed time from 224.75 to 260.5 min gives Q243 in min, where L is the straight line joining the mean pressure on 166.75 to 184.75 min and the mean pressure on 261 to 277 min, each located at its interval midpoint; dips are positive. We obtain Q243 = 4.5 min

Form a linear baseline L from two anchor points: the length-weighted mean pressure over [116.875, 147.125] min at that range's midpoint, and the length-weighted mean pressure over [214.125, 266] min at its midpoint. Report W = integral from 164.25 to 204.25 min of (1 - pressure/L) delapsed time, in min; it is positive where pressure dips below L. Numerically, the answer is 6.9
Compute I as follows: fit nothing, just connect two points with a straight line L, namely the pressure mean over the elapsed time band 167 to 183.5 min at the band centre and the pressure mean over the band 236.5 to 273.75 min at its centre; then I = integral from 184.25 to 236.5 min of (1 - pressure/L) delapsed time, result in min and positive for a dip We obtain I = 6.1 min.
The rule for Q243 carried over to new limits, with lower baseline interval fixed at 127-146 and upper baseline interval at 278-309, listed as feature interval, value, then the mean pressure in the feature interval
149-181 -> 7.24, 4.88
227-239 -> 2.19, 6.48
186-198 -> 3.38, 4.99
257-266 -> 0.73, 7.92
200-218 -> 4.95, 5.34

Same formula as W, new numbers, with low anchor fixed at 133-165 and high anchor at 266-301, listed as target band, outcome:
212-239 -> 4.42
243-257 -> 1.77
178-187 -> 1.19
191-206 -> 3.69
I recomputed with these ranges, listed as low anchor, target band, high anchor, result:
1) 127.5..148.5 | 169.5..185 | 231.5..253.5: 1.8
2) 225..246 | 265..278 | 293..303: -1.3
